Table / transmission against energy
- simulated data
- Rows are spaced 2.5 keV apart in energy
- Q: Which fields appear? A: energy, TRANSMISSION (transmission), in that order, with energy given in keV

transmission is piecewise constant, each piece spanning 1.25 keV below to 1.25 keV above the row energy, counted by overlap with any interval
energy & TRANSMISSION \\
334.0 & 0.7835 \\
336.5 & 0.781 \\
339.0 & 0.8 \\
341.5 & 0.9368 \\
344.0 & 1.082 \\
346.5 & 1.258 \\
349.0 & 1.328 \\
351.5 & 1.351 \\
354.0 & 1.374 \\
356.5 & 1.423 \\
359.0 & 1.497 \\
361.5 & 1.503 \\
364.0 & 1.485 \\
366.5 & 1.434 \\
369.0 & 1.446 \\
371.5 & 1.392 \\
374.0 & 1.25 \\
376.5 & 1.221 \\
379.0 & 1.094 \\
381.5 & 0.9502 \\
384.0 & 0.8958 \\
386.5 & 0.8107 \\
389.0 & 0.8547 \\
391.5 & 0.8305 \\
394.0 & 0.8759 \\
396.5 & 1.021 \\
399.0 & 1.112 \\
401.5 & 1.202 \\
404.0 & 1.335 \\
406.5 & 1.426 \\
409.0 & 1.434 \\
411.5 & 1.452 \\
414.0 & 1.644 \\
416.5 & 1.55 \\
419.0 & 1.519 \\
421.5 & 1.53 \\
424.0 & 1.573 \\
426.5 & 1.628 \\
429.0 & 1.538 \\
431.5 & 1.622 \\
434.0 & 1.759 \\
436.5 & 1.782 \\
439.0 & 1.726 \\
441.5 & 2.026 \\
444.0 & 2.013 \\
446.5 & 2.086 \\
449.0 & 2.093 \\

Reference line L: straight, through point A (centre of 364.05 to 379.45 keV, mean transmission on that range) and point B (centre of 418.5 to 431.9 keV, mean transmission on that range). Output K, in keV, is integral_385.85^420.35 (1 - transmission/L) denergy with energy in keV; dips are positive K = 5.9 keV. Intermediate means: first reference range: 1.33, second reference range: 1.57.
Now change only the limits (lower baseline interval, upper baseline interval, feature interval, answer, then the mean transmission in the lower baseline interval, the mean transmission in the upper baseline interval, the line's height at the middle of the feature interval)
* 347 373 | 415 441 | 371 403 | 9.97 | 1.42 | 1.63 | 1.5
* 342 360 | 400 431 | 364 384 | 1.81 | 1.31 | 1.49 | 1.37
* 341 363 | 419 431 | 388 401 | 4.52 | 1.32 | 1.57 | 1.46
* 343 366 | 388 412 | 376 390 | 3.11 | 1.37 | 1.15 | 1.23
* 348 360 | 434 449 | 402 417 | 2.40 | 1.39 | 1.93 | 1.73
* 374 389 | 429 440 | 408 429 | -0.76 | 1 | 1.7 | 1.49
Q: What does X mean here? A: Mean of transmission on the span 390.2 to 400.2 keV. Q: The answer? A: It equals 0.959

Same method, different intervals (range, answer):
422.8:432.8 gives 1.59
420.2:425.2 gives 1.55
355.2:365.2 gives 1.48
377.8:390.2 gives 0.921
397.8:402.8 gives 1.16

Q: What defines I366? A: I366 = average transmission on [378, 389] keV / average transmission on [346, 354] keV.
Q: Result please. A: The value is 0.70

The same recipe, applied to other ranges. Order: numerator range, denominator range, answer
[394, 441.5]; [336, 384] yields 1.20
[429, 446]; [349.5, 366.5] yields 1.26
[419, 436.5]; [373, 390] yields 1.60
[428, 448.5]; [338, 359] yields 1.51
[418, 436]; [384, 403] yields 1.67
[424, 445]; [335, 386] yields 1.44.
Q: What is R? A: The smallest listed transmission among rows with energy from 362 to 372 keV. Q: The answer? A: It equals 1.392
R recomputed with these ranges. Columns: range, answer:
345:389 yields 0.8107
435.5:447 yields 1.726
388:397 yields 0.8305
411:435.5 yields 1.452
